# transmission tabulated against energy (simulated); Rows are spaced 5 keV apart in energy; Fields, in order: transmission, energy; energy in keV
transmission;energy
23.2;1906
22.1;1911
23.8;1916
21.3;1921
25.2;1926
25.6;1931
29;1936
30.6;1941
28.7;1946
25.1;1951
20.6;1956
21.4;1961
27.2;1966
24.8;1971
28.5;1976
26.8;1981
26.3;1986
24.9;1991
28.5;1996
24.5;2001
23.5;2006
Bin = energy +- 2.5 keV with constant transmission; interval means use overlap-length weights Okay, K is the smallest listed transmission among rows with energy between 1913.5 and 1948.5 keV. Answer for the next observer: 21.3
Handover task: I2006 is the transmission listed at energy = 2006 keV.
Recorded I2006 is 23.5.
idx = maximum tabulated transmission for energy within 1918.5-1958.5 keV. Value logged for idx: 30.6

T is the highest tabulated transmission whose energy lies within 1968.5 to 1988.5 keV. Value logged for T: 28.5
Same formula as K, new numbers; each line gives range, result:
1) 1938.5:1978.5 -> 20.6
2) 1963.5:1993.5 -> 24.8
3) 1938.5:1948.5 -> 28.7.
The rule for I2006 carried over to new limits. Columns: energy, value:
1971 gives 24.8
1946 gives 28.7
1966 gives 27.2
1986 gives 26.3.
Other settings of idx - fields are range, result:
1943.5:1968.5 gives 28.7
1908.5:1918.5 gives 23.8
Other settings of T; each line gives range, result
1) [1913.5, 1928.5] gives 25.2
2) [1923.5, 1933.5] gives 25.6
